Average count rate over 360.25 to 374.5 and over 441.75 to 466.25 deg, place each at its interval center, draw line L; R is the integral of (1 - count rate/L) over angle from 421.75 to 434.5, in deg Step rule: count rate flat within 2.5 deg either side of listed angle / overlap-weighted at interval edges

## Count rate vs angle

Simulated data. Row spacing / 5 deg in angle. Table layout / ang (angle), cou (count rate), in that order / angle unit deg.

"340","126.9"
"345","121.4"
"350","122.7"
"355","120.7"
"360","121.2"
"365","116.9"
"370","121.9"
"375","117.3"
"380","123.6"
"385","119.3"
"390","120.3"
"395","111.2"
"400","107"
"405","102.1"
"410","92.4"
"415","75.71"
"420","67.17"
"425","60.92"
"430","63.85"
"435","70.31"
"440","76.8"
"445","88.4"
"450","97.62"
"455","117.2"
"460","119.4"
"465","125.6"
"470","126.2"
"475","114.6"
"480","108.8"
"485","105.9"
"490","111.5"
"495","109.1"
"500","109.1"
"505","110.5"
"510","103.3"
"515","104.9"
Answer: 5.4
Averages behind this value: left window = 119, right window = 108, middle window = 63.9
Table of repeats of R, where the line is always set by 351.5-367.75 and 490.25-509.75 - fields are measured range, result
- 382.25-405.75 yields 0.88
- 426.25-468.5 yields 6.83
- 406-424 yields 5.71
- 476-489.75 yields 0.19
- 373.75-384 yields -0.20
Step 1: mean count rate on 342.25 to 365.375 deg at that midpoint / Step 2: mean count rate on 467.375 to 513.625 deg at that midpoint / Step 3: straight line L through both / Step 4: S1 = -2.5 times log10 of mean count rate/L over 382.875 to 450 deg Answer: 0.29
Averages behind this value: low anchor 121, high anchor 111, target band 89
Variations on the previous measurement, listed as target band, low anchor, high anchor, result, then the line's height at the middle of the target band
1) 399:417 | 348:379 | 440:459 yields 0.17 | 109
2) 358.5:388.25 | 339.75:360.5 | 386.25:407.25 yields -0.03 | 117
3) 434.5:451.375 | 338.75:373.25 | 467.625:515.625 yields 0.34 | 114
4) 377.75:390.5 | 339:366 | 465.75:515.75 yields -0.02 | 119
